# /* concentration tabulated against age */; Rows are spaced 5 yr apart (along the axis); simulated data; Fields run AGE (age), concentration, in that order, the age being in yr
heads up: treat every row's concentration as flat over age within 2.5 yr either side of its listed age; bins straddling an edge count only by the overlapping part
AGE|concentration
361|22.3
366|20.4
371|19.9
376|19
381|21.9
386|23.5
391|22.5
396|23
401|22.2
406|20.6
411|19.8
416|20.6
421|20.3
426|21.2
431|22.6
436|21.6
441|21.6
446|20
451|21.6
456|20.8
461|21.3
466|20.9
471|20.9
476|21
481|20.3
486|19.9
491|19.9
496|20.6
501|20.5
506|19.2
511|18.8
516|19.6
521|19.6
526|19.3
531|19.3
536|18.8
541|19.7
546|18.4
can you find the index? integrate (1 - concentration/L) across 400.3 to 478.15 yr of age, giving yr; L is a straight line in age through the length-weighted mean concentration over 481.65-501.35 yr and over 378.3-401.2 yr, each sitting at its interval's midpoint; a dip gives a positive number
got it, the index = 1.4 yr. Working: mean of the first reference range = 22.6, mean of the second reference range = 20.2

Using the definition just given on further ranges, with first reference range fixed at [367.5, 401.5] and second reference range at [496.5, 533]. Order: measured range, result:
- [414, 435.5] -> -0.24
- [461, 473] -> -0.40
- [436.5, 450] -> -0.20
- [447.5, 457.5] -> -0.28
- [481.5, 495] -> -0.05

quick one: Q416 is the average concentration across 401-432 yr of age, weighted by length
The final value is 20.9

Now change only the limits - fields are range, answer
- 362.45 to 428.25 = 21.2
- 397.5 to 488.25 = 21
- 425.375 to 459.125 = 21.4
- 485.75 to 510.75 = 19.9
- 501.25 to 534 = 19.4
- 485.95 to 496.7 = 20.1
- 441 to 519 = 20.4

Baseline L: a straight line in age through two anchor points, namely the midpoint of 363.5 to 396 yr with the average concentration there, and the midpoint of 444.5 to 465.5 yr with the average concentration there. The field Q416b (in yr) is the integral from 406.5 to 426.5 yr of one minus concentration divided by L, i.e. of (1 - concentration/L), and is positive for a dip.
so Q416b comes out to 0.70 yr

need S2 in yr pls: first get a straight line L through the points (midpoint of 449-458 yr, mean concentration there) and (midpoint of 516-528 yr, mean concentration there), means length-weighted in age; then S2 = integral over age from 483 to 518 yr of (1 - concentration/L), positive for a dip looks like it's 0.4 yr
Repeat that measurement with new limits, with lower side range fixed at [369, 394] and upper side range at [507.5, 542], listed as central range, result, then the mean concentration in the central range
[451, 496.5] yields -1.4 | 20.7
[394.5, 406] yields -0.5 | 22.1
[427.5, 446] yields -0.9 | 21.6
